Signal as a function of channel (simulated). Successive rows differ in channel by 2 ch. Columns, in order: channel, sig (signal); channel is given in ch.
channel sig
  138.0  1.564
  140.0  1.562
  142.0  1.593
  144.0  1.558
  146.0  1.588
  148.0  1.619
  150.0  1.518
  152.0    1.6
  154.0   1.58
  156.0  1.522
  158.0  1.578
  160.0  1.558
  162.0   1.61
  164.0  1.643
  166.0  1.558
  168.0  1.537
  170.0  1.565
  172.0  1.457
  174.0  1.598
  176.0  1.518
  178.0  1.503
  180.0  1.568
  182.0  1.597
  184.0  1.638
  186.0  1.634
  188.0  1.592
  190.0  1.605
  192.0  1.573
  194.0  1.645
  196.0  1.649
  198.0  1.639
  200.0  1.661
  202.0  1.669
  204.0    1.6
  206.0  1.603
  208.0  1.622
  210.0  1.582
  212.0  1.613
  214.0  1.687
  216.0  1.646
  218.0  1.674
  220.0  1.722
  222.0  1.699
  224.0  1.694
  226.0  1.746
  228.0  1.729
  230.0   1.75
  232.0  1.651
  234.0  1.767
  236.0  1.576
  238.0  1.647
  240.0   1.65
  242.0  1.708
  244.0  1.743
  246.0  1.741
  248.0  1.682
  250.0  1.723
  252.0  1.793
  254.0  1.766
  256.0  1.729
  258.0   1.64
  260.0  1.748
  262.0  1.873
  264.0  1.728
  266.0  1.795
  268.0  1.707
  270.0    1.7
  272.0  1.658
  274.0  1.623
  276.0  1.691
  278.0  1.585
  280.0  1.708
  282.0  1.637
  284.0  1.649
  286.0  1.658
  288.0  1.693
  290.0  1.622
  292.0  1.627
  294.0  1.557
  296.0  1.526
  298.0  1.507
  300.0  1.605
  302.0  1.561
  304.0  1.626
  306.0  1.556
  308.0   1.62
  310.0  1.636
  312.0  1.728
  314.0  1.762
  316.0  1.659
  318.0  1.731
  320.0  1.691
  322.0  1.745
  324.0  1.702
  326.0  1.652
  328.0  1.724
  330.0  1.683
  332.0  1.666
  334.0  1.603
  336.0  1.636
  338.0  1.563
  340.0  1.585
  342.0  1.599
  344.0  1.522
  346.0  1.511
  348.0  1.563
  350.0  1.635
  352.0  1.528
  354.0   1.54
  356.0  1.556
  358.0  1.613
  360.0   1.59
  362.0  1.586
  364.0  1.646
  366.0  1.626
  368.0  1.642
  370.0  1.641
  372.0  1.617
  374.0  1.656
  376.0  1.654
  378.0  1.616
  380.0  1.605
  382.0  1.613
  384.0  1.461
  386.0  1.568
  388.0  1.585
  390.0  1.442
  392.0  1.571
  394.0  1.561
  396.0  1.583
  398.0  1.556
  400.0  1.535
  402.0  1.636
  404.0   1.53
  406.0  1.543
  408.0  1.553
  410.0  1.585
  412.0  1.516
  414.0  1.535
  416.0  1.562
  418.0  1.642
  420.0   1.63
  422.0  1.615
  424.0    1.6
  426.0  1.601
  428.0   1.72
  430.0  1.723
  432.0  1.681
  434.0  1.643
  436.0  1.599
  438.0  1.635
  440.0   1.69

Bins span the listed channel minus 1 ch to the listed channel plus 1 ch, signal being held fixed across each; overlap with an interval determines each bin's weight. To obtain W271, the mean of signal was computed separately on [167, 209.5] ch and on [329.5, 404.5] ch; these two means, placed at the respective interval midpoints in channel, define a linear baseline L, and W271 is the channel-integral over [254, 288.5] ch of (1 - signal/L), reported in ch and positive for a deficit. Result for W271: -2.3 ch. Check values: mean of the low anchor 1.59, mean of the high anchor 1.59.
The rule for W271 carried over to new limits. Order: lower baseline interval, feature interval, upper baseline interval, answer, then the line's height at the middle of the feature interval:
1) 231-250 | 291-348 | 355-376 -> 0.60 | 1.64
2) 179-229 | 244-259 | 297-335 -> -0.70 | 1.65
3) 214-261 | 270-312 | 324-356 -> 0.75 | 1.65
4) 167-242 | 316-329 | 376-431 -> -0.82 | 1.6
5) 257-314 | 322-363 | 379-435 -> 0.40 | 1.62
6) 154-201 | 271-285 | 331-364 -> -0.59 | 1.58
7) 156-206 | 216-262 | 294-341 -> -2.82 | 1.61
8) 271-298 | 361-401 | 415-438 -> 1.14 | 1.63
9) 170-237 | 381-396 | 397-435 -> 0.55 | 1.6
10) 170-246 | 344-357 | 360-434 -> 0.44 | 1.61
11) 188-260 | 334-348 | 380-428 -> 0.31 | 1.61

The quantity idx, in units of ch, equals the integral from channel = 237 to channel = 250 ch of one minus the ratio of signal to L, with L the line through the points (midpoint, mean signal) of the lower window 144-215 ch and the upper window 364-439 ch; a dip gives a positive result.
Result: -0.8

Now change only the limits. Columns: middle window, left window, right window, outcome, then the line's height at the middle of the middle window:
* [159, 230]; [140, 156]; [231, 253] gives 0.7 ch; 1.64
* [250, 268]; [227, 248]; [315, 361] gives -0.8 ch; 1.68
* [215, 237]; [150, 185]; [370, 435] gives -1.7 ch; 1.57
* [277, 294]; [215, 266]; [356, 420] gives 0.3 ch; 1.67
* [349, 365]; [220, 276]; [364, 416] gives 0.2 ch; 1.61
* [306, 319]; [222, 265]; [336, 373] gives -0.3 ch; 1.64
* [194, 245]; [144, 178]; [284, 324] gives -2.4 ch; 1.59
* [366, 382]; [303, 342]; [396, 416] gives -0.4 ch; 1.6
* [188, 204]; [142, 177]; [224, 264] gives 0.0 ch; 1.63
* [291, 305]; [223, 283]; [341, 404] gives 0.7 ch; 1.66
